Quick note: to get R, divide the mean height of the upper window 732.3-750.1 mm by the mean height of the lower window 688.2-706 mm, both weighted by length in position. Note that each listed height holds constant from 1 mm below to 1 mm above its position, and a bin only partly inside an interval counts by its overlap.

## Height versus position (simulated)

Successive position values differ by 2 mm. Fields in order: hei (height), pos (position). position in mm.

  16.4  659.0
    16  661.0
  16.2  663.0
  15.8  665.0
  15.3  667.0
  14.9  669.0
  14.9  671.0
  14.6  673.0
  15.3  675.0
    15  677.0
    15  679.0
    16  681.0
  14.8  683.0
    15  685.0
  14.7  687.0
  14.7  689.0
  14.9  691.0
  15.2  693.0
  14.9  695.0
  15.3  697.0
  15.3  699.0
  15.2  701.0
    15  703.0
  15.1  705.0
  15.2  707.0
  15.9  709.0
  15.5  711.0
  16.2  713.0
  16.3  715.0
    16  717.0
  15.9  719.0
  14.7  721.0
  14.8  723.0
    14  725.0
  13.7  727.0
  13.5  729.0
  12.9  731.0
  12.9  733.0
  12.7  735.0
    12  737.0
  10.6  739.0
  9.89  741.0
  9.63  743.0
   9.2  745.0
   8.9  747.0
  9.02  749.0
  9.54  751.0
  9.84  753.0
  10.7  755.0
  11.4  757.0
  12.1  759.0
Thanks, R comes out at 0.70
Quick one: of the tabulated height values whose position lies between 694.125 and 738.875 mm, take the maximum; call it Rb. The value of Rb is 16.3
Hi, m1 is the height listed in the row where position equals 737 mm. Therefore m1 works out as 12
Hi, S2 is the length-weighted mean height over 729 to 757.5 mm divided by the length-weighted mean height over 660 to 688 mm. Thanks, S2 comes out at 0.70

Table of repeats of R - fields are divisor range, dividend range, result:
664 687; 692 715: 1.02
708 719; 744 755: 0.59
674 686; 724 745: 0.79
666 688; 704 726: 1.02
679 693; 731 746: 0.74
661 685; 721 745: 0.81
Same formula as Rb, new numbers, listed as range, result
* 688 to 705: 15.3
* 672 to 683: 16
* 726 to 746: 13.7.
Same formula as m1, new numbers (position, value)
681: 16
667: 15.3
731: 12.9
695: 14.9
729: 13.5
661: 16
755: 10.7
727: 13.7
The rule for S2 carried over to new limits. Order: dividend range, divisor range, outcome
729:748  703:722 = 0.71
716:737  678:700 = 0.93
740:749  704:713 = 0.60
